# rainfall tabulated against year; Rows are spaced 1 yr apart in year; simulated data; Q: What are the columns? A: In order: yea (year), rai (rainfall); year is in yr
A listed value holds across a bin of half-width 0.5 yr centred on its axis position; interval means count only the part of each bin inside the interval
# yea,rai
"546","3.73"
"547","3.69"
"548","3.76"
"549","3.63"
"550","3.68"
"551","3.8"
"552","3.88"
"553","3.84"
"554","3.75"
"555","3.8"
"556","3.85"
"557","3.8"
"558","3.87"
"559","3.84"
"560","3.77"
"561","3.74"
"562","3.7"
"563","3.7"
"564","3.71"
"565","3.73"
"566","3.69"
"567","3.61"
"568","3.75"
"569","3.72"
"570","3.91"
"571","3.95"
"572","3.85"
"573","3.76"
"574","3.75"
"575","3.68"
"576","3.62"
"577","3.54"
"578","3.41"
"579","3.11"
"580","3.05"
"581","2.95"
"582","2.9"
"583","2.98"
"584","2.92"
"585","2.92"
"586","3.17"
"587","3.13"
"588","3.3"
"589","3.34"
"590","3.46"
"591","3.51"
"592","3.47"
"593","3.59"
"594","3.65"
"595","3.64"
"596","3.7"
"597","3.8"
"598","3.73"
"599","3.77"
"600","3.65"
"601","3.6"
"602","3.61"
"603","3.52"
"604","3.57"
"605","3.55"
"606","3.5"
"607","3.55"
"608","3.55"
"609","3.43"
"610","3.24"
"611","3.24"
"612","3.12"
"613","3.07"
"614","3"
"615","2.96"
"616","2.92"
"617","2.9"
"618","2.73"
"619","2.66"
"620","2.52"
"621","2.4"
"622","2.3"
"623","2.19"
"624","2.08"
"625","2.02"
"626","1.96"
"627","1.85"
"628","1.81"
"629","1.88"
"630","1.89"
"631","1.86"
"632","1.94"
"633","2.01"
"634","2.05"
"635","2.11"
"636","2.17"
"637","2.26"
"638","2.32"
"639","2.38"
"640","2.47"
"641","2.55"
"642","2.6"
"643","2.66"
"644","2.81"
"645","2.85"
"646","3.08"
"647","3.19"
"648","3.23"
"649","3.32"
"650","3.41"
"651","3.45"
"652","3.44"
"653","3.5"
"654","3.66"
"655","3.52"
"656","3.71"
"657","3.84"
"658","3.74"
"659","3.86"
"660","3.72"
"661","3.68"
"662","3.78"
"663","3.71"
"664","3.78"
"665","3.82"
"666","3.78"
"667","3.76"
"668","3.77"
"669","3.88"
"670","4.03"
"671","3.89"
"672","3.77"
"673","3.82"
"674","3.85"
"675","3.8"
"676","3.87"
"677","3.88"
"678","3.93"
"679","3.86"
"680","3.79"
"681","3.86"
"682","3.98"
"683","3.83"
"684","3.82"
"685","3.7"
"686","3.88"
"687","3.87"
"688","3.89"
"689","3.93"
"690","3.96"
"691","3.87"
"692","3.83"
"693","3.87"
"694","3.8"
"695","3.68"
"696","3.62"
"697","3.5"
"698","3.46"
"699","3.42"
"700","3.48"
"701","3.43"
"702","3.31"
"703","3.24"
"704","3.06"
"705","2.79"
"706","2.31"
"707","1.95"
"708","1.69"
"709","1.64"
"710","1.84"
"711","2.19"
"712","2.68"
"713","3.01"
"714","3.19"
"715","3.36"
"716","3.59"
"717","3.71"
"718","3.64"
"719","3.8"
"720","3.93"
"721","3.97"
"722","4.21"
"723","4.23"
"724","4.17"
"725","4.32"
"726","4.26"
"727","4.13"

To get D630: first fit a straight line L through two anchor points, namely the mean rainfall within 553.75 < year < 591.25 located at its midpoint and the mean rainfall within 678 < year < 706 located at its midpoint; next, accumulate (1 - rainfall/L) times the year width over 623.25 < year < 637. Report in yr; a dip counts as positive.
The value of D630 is 6.1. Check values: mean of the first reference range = 3.53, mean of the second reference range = 3.64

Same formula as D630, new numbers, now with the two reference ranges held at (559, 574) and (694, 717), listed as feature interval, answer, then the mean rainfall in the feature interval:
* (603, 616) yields 0.8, 3.31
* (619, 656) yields 8.6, 2.57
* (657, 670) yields -2.4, 3.79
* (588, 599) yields 0.1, 3.58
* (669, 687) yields -4.2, 3.86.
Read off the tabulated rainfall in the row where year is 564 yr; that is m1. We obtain 3.71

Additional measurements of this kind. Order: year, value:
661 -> 3.68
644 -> 2.81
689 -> 3.93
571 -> 3.95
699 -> 3.42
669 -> 3.88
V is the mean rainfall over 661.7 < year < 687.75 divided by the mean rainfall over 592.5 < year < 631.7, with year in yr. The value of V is 1.3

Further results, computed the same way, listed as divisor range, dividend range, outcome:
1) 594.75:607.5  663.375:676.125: 1.06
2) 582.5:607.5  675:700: 1.09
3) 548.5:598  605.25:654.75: 0.76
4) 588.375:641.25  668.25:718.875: 1.20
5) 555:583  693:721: 0.86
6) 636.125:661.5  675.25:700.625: 1.20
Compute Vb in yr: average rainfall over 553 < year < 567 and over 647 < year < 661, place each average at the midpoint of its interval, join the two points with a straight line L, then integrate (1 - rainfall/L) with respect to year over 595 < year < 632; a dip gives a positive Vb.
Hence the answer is 7.5 yr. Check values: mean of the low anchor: 3.76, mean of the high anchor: 3.56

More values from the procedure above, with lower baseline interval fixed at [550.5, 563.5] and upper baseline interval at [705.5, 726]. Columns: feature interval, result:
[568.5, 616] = 3.03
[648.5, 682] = -3.55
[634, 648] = 3.62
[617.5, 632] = 5.72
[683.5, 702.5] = -2.41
